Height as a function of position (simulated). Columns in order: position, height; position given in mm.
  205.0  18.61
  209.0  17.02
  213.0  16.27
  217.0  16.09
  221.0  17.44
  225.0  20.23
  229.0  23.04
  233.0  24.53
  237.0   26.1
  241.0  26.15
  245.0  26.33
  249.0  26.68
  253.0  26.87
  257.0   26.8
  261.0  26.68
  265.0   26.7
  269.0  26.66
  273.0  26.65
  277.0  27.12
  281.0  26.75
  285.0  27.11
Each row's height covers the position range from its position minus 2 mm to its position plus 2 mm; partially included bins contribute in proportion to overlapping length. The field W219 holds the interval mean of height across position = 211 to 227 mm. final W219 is 17.5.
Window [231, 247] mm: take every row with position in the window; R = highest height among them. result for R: 26.33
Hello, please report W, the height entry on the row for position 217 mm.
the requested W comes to 16.09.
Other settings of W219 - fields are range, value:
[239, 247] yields 26.2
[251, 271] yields 26.7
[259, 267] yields 26.7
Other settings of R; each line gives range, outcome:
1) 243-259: 26.87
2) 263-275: 26.7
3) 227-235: 24.53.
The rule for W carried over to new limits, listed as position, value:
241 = 26.15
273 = 26.65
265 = 26.7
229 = 23.04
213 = 16.27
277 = 27.12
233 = 24.53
